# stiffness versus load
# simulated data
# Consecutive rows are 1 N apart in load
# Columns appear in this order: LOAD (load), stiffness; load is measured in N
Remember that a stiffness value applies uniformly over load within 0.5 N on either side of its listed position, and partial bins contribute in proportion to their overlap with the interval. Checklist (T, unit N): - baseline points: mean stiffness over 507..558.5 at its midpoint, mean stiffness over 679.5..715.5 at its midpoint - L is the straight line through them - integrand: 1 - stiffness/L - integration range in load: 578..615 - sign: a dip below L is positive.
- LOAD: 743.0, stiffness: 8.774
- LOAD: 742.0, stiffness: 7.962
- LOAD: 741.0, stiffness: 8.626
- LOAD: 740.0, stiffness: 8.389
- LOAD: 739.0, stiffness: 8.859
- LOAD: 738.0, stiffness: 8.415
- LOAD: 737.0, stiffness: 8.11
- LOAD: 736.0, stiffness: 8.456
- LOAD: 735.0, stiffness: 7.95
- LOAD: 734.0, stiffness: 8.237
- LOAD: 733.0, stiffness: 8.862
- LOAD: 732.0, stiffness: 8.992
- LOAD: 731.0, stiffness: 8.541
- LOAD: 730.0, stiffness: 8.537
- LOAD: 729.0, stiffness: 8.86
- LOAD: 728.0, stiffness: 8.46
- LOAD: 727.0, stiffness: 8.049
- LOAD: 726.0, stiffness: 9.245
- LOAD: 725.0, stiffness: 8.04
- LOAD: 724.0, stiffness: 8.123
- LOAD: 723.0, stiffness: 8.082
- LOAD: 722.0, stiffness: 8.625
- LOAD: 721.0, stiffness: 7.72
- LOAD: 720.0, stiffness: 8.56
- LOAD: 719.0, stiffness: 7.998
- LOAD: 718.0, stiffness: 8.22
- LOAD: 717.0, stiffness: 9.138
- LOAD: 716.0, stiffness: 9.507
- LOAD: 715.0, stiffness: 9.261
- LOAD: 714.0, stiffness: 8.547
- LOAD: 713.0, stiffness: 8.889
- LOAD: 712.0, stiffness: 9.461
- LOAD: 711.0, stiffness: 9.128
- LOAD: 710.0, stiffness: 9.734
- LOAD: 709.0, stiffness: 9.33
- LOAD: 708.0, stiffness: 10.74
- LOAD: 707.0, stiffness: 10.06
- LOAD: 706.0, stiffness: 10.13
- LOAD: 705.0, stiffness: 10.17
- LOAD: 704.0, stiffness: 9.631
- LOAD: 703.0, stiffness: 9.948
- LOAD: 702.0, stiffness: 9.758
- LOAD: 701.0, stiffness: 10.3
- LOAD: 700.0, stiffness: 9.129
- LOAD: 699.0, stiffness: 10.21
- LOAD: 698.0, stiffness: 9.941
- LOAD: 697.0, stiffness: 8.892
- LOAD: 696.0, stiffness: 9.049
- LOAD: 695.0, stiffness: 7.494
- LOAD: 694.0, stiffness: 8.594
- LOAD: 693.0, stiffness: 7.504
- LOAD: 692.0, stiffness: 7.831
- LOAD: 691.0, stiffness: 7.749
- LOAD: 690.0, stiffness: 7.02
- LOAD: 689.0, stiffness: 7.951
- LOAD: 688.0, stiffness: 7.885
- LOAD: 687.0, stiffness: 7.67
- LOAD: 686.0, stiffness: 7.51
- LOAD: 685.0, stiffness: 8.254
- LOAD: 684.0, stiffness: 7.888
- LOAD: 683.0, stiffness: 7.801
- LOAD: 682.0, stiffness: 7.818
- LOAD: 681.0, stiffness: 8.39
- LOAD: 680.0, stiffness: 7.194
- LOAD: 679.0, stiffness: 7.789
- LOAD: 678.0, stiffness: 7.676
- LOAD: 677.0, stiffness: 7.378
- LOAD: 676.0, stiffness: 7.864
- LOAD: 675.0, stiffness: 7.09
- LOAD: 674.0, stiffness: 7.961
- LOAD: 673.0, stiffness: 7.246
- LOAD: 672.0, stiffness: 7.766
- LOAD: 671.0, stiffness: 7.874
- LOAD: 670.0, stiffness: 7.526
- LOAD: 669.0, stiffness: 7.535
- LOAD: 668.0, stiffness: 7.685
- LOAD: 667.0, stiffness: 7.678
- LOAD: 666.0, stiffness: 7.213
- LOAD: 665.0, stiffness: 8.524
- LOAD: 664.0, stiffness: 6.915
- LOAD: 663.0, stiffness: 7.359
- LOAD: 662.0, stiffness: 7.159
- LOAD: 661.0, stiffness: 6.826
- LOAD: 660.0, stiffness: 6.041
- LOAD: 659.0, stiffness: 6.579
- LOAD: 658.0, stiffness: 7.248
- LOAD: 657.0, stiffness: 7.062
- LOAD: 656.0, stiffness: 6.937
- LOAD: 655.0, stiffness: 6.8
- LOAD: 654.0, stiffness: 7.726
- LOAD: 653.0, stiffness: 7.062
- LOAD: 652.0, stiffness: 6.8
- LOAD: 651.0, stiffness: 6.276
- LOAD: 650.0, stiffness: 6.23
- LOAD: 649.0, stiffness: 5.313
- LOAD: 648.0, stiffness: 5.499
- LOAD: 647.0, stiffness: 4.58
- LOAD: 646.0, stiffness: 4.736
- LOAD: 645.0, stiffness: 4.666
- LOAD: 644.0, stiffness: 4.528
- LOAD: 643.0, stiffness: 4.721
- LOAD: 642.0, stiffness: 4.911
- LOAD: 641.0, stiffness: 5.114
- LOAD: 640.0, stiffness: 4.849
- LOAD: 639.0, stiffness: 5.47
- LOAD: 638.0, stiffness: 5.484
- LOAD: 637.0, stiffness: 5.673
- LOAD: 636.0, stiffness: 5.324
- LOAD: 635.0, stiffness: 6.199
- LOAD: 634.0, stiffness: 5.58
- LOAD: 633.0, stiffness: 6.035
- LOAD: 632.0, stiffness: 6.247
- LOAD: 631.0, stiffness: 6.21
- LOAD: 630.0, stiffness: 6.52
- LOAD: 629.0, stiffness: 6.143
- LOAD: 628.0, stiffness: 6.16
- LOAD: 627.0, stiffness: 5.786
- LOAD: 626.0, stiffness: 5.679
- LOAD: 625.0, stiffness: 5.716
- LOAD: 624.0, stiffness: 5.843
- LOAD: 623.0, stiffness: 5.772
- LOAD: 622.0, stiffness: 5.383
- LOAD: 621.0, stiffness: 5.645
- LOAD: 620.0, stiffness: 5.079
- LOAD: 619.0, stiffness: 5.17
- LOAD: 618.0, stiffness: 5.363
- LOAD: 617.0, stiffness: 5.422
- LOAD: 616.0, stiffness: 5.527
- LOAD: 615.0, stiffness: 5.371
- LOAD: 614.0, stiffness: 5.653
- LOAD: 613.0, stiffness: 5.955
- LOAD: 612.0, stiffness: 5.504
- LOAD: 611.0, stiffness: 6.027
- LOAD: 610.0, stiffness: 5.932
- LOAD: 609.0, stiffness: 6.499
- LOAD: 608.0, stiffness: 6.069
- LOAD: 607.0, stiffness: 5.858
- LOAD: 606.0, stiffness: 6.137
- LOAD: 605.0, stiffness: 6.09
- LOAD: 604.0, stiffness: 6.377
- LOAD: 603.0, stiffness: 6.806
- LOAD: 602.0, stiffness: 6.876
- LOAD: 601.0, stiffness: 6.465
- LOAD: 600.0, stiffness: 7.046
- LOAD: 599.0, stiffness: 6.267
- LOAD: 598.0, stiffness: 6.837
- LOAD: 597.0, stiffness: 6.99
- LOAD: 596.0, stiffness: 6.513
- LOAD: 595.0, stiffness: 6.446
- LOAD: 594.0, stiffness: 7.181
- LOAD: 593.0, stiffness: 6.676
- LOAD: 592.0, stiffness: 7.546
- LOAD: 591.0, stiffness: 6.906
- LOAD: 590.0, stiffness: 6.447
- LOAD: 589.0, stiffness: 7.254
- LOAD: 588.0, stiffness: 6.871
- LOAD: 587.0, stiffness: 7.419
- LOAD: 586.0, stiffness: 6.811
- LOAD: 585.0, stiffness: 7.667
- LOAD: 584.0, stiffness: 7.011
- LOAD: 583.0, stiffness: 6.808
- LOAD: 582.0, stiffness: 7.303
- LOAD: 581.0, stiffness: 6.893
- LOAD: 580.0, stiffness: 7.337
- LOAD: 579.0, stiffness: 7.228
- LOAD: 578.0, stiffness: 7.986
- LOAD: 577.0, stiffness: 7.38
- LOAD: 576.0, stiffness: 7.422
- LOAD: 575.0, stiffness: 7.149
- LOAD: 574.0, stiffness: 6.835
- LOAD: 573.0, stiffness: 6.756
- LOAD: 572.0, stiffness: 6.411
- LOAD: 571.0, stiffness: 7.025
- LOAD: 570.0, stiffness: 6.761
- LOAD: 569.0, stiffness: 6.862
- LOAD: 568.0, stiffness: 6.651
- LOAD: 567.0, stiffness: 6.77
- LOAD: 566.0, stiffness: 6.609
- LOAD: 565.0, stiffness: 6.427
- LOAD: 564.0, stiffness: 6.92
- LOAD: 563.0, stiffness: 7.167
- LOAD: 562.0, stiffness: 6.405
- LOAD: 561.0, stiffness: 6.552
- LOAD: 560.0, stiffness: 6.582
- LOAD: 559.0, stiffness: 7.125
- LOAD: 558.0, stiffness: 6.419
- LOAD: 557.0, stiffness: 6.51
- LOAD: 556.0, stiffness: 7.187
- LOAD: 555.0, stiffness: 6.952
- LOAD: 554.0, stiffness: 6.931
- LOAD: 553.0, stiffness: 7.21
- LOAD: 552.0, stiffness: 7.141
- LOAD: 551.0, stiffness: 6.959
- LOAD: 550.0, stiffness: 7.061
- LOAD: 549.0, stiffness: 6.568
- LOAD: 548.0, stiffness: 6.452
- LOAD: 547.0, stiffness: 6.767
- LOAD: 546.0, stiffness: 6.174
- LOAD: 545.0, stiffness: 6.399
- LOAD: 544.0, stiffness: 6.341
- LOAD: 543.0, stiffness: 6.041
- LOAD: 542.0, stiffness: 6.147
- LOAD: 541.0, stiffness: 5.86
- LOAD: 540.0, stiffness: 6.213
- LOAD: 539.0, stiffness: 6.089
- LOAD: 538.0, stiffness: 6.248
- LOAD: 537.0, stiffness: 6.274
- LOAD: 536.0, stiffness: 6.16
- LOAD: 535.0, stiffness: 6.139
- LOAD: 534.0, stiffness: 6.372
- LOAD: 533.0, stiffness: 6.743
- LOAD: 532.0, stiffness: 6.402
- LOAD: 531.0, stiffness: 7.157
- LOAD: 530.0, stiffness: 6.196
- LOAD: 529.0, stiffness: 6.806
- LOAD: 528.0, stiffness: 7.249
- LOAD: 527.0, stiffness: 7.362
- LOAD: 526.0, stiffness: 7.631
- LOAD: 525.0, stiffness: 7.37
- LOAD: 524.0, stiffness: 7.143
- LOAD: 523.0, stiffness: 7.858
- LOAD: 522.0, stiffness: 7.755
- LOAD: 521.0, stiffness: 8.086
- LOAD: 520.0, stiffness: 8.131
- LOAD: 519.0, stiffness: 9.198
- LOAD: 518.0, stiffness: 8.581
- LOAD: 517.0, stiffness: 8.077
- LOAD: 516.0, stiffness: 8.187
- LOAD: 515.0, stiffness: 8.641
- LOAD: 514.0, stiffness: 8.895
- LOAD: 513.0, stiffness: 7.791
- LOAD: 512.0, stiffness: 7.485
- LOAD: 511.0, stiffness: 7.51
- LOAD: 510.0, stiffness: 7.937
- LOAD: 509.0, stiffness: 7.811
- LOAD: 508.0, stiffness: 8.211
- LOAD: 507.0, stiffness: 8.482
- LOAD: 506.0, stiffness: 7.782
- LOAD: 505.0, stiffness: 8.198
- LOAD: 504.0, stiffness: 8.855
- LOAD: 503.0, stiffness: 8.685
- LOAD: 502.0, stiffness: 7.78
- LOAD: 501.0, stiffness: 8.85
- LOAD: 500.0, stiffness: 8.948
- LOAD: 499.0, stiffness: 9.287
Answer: 5.3 N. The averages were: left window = 7.13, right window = 8.8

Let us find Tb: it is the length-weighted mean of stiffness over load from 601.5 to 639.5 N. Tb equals 5.86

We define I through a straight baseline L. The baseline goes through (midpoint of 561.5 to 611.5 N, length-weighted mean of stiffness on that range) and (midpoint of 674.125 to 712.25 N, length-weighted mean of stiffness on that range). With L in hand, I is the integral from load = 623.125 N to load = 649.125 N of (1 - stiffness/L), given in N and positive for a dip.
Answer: 7.2 N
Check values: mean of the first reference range 6.8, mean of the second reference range 8.62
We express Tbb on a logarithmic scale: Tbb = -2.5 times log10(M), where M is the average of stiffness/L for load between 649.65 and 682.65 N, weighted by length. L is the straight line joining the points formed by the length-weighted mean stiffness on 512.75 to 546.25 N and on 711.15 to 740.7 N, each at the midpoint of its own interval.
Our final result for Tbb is 0.11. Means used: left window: 7.11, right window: 8.56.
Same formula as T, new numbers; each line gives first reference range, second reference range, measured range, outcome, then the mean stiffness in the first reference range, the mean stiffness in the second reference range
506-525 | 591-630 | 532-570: 3.9 N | 8.07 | 6.12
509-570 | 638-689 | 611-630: 3.4 N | 7.02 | 6.85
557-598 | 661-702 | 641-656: 3.8 N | 6.93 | 7.97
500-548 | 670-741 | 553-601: 4.9 N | 7.37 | 8.53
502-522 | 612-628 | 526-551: 3.5 N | 8.22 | 5.57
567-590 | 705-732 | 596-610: 1.7 N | 7.06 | 8.91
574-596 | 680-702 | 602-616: 2.6 N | 7.11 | 8.33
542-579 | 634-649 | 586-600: -1.7 N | 6.8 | 5.15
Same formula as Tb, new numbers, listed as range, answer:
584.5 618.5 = 6.44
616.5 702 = 6.85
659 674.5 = 7.39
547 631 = 6.55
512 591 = 7.01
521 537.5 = 6.95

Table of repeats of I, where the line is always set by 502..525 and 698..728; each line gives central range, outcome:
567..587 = 3.28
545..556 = 1.98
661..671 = 1.60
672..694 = 3.17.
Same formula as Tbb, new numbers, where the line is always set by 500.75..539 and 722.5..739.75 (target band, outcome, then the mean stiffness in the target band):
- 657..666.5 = 0.15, 7.09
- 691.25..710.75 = -0.13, 9.37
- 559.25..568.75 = 0.16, 6.69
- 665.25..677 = 0.09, 7.6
